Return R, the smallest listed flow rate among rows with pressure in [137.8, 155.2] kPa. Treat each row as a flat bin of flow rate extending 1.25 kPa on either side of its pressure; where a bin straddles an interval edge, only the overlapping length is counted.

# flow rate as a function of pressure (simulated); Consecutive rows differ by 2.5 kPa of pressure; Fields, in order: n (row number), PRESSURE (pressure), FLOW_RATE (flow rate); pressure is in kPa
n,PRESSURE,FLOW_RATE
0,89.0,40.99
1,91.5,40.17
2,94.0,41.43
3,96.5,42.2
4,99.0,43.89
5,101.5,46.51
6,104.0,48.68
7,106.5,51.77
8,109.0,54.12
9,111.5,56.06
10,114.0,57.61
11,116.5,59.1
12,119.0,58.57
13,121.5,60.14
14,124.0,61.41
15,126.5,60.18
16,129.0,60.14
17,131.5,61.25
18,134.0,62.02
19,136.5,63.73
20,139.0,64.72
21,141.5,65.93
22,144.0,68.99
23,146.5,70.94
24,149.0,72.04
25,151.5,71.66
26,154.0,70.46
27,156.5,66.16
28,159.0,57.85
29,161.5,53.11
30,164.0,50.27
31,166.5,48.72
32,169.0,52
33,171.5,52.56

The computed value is 64.72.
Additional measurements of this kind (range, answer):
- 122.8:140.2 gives 60.14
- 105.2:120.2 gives 51.77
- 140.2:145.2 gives 65.93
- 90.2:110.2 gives 40.17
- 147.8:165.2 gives 50.27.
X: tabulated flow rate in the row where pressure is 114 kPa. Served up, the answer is 57.61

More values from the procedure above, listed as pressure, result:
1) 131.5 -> 61.25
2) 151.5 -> 71.66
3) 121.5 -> 60.14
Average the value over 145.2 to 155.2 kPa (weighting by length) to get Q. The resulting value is 71.3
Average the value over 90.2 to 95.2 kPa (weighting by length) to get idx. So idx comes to 40.8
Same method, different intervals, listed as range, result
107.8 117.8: 56.7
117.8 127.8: 60.1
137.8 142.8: 65.4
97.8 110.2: 49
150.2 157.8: 69.4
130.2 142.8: 63.5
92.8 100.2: 42.5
